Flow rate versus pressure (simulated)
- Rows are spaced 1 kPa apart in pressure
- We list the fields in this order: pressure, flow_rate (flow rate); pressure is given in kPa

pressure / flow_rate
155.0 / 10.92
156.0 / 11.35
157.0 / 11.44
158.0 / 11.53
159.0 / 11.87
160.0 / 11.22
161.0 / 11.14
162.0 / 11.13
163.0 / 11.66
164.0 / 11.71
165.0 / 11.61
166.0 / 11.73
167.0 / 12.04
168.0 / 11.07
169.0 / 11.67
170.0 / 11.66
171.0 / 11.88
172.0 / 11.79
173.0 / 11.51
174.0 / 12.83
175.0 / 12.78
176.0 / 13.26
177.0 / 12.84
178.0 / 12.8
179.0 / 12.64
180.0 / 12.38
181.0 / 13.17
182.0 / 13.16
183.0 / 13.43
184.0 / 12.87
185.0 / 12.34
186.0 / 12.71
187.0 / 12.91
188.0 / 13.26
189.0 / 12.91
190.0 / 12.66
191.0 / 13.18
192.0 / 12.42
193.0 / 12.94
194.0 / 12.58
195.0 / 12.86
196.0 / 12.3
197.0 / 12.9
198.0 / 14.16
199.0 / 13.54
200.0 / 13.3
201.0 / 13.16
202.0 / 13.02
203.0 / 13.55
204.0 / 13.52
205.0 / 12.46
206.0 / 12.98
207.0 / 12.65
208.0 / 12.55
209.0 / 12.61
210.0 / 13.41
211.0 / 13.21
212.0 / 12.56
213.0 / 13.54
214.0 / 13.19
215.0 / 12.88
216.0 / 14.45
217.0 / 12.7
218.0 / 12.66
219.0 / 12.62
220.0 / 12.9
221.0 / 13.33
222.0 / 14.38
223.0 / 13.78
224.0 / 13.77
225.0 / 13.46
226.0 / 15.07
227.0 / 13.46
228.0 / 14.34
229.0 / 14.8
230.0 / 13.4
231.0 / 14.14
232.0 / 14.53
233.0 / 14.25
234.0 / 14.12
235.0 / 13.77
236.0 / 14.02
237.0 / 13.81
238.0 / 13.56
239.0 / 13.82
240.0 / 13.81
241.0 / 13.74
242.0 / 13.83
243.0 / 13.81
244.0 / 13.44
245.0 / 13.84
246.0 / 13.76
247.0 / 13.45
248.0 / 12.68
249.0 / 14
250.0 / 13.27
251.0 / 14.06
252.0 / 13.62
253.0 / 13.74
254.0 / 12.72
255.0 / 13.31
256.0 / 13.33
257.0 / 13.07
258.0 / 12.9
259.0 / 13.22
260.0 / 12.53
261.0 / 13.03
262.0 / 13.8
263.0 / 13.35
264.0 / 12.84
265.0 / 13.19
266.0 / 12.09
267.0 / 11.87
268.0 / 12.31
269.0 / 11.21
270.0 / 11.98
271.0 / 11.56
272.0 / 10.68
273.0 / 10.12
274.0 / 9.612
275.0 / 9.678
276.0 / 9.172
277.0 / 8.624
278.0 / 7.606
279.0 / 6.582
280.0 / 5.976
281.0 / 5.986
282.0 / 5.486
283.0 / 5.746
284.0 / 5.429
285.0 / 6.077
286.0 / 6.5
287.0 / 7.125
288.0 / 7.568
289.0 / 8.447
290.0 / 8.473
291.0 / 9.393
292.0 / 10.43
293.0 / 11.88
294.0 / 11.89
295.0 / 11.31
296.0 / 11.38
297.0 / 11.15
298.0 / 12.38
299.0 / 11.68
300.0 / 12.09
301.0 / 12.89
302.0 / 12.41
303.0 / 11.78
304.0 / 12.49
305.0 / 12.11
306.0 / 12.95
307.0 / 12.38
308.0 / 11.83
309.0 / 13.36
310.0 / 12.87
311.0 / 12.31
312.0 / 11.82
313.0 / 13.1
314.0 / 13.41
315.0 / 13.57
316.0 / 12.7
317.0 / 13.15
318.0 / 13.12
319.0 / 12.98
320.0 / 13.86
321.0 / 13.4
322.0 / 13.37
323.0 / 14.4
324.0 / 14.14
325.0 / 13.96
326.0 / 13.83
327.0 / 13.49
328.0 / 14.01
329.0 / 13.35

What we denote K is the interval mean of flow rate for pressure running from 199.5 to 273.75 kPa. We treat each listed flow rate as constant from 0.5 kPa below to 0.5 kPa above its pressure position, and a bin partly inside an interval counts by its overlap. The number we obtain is 13.2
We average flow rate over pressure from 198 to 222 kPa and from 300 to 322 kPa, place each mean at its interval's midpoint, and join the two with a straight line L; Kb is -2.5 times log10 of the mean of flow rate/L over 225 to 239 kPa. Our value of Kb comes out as -0.081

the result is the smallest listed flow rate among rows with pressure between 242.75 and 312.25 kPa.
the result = 5.429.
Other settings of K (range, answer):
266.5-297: 9.04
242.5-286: 11.2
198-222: 13.1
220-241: 13.9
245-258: 13.4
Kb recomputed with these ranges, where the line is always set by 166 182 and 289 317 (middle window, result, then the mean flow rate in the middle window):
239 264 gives -0.113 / 13.4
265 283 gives 0.263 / 9.45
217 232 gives -0.130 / 13.7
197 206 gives -0.091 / 13.3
